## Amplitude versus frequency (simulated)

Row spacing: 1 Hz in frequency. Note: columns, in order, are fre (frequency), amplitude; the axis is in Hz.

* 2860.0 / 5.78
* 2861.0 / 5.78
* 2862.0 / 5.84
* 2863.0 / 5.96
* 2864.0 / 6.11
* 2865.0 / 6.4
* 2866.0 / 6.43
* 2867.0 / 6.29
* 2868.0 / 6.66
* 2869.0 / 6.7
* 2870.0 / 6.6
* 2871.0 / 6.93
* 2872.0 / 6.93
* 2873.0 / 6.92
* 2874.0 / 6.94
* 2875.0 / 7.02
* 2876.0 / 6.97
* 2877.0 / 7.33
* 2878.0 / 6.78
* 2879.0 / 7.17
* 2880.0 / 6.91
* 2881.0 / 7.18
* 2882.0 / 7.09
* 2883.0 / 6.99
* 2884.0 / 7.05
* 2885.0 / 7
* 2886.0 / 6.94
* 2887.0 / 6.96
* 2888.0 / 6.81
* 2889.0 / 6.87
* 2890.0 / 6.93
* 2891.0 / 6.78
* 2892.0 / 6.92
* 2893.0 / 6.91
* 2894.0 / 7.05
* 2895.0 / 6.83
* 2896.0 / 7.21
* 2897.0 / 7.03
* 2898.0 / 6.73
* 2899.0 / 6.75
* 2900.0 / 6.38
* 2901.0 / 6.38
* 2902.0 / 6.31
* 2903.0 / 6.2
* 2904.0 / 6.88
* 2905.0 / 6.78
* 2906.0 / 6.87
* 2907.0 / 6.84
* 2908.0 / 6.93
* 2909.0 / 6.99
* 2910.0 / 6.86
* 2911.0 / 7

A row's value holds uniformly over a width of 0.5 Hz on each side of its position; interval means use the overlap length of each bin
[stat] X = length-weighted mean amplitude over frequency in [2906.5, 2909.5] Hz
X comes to 6.92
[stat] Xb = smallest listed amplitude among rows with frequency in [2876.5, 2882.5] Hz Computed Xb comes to 6.78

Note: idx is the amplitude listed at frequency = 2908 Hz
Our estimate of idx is 6.93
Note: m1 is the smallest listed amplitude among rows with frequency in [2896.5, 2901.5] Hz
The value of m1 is 6.38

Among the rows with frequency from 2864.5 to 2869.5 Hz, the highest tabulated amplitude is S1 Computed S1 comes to 6.7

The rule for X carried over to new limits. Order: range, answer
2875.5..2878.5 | 7.03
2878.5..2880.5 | 7.04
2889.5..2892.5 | 6.88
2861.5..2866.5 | 6.15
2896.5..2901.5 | 6.65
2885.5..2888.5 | 6.9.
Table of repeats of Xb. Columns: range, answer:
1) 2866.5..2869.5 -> 6.29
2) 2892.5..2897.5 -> 6.83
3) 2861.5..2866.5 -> 5.84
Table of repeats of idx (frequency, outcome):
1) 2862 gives 5.84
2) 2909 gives 6.99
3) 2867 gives 6.29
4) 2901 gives 6.38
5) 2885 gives 7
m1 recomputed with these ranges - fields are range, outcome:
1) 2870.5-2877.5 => 6.92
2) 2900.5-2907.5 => 6.2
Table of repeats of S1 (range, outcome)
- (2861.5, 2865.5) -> 6.4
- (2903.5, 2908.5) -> 6.93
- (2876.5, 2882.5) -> 7.33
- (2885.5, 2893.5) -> 6.96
